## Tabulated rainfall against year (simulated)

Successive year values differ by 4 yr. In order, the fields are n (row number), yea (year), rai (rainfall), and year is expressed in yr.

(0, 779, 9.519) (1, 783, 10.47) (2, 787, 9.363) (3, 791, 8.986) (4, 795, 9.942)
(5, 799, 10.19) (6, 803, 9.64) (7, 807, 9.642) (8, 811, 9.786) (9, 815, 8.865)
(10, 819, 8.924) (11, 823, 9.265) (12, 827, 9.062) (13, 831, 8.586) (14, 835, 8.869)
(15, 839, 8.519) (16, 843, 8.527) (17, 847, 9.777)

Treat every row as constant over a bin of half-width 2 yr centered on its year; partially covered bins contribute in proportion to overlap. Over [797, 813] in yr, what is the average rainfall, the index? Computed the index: 9.81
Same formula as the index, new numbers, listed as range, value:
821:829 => 9.16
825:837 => 8.84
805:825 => 9.3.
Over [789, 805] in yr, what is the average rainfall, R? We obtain 9.69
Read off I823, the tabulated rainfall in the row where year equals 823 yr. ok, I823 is 9.265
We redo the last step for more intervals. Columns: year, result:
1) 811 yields 9.786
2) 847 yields 9.777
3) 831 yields 8.586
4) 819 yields 8.924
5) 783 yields 10.47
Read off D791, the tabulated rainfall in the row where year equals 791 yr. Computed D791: 8.986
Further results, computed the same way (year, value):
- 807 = 9.642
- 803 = 9.64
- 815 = 8.865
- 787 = 9.363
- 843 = 8.527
